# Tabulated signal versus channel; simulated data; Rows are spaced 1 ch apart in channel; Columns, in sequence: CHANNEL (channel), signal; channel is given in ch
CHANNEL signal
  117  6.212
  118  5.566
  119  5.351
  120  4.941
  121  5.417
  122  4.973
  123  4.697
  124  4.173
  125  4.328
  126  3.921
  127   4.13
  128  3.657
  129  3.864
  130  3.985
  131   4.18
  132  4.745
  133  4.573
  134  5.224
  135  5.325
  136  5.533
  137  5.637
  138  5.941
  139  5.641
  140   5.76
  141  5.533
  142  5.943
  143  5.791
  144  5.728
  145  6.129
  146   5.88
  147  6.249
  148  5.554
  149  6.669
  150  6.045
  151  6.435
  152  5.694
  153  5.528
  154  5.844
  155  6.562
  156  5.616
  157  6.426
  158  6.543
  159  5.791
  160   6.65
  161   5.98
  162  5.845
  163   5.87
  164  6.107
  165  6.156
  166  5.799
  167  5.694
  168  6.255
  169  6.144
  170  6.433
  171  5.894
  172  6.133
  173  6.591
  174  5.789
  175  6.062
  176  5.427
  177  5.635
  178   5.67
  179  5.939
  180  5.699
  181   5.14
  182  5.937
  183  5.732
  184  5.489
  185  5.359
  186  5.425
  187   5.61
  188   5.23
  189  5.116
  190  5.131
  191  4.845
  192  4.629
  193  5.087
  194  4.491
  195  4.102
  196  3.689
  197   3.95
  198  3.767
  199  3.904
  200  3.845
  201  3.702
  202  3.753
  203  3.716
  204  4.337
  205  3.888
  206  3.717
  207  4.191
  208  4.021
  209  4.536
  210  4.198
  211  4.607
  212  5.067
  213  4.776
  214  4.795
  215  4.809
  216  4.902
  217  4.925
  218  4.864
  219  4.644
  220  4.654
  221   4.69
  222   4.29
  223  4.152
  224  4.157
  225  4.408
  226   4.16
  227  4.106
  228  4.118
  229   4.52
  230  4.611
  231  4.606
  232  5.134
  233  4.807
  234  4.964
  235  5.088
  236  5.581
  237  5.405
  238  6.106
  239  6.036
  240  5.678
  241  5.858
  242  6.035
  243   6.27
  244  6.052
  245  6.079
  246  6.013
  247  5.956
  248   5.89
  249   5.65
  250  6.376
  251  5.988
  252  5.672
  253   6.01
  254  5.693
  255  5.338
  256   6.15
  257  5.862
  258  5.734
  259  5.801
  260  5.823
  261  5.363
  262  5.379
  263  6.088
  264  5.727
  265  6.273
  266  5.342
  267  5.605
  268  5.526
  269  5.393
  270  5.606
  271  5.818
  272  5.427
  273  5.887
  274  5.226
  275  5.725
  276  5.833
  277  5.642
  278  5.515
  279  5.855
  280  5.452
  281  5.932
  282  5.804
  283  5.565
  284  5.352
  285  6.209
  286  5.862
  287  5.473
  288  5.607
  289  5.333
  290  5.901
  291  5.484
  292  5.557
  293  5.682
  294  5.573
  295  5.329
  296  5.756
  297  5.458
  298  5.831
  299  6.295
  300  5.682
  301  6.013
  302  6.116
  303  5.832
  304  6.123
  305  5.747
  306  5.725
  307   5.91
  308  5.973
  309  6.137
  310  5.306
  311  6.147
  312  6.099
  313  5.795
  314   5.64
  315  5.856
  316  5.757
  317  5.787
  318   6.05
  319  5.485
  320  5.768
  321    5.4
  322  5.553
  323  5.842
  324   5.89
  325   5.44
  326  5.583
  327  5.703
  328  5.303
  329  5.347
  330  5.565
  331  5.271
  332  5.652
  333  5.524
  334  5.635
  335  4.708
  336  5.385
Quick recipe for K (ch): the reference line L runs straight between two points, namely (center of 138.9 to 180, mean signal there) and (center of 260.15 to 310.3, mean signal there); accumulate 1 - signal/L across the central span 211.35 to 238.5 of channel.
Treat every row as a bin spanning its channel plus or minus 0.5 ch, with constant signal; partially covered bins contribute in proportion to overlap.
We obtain 5.1 ch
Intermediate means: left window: 5.99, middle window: 4.75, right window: 5.71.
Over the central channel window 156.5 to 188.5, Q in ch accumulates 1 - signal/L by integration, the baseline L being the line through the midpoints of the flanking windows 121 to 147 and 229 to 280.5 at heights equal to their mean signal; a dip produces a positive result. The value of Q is -4.0 ch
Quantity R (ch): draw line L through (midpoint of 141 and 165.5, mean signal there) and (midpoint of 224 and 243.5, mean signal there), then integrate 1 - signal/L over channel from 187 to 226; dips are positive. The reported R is 7.2 ch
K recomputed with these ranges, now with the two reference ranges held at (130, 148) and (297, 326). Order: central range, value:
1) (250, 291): 0.3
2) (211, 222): 1.7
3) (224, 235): 2.2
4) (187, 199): 2.2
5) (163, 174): -1.1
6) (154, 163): -1.0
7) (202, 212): 2.6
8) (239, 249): -0.5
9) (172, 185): -0.5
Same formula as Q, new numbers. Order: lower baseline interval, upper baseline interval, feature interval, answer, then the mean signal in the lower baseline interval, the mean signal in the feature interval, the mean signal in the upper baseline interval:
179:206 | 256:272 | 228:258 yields -1.2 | 4.68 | 5.61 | 5.7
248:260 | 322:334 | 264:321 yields -0.4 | 5.84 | 5.73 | 5.56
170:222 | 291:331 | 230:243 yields -0.7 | 4.87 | 5.44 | 5.74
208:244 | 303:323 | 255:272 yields -1.3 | 4.91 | 5.7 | 5.8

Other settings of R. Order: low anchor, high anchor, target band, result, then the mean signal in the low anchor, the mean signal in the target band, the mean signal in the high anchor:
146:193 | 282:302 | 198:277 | 8.5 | 5.83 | 5.13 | 5.7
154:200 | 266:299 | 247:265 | -0.7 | 5.53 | 5.81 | 5.64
